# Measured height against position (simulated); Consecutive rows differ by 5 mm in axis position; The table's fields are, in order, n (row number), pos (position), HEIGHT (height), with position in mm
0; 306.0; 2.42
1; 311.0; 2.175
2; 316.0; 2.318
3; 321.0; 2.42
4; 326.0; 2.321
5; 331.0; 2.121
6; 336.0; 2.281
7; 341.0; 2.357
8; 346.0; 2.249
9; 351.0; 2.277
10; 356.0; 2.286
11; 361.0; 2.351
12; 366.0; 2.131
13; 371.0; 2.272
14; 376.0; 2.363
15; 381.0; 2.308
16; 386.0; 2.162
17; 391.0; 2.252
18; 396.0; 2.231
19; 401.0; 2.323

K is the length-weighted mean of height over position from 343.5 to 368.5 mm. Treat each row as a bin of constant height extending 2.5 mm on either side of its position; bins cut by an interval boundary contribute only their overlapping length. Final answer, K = 2.26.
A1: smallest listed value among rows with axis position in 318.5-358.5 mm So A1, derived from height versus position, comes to 2.121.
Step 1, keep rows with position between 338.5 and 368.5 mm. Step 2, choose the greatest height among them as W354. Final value 2.357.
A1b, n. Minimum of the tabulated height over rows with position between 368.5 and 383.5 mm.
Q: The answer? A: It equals 2.272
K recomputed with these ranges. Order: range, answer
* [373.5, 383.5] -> 2.34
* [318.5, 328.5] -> 2.37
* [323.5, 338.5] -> 2.24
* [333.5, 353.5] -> 2.29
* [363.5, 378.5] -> 2.26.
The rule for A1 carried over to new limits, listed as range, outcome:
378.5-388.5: 2.162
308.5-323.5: 2.175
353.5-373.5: 2.131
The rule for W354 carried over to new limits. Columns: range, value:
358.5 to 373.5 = 2.351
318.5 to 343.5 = 2.42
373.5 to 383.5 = 2.363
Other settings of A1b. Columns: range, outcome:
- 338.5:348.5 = 2.249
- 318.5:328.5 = 2.321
